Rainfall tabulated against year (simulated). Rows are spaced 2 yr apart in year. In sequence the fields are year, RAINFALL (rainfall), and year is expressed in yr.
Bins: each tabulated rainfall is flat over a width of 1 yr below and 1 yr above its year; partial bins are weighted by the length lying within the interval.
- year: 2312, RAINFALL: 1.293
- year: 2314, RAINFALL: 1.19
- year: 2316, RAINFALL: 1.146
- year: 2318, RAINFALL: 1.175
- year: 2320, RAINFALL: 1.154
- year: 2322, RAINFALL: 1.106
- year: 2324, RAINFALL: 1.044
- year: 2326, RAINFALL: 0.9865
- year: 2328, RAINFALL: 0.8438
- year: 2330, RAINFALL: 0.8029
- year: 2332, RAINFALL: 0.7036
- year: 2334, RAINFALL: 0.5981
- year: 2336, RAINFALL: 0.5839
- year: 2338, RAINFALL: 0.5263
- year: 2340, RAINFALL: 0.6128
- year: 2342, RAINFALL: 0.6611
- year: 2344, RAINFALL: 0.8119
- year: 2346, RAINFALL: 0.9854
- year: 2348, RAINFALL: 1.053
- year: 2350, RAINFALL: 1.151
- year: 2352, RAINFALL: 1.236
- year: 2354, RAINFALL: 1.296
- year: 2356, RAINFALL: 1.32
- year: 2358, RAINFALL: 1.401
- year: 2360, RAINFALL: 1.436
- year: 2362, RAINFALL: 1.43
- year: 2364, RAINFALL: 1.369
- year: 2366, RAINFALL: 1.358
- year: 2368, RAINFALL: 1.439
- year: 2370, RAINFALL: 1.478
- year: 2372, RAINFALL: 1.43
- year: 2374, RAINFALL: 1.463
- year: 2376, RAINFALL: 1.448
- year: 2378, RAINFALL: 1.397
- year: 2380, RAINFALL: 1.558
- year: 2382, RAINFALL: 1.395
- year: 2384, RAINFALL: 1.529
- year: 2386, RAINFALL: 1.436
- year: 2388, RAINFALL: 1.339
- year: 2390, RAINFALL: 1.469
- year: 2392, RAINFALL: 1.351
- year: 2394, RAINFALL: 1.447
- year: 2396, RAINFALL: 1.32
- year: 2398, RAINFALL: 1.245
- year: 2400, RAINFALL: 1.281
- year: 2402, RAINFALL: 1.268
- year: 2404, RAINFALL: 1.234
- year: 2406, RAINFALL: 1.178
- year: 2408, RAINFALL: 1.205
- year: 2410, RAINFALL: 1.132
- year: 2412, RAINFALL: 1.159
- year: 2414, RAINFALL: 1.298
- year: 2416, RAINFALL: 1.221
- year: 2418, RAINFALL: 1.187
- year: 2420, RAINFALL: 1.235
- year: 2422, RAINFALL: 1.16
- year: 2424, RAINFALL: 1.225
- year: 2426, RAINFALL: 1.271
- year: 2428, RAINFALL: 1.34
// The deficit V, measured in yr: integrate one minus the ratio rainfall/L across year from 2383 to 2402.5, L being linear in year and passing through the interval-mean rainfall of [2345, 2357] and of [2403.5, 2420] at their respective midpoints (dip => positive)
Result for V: -2.9 yr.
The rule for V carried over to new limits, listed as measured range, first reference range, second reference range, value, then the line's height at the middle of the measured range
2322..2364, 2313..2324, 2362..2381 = 9.87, 1.28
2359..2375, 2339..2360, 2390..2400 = -3.38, 1.18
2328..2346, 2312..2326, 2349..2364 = 7.88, 1.23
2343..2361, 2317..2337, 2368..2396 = -0.59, 1.14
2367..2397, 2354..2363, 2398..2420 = -2.88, 1.31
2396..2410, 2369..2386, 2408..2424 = 0.60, 1.29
